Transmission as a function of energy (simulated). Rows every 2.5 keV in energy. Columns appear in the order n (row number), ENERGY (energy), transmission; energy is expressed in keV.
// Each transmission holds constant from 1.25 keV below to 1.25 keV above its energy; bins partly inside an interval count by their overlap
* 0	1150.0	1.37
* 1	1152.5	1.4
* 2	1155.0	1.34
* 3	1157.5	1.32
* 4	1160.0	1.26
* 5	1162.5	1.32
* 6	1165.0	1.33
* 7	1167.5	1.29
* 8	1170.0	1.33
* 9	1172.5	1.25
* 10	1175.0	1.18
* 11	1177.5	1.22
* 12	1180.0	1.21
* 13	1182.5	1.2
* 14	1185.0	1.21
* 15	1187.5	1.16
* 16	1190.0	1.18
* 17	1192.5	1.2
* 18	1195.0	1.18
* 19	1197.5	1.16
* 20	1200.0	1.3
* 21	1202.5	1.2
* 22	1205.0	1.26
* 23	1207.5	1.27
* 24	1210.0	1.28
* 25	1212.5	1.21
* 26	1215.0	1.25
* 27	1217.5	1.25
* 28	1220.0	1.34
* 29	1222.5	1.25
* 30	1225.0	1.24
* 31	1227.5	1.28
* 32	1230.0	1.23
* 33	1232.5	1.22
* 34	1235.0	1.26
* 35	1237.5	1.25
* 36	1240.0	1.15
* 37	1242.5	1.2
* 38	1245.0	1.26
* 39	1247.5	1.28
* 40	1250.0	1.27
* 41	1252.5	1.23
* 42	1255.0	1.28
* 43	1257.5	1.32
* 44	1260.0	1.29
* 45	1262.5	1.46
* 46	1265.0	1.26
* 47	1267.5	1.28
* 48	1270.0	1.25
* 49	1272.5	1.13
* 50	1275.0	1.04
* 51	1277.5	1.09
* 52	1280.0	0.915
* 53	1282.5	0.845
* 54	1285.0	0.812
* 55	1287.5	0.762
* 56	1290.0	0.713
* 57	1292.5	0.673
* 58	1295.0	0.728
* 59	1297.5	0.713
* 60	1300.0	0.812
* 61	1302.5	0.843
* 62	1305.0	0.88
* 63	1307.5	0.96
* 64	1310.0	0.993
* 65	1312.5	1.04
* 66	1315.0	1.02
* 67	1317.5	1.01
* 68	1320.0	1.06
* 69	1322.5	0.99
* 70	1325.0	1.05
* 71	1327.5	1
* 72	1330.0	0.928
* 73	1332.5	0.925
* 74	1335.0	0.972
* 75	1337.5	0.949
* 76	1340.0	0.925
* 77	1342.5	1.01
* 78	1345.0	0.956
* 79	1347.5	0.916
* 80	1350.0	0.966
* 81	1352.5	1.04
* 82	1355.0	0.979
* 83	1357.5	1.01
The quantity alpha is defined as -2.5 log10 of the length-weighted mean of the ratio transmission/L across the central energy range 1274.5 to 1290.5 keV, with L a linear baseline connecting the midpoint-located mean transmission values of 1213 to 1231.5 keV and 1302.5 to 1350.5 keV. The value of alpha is 0.23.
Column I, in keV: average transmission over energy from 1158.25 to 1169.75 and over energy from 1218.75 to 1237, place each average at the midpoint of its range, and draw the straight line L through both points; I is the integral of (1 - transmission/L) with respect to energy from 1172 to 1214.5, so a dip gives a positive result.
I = 2.2 keV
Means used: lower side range 1.3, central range 1.22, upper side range 1.26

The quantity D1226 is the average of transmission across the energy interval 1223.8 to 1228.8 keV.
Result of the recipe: 1.26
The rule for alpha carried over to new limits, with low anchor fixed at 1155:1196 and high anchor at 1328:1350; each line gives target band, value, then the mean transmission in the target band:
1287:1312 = 0.242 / 0.816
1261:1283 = -0.079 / 1.15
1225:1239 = -0.094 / 1.25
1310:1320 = -0.033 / 1.02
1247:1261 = -0.160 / 1.28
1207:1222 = -0.082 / 1.27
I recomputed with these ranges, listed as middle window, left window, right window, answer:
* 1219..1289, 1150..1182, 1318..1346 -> -3.5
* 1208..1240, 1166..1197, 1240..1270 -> 0.0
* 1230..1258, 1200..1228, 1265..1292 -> -2.8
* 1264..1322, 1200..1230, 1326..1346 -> 6.4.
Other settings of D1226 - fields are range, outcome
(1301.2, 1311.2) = 0.918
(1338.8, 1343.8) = 0.968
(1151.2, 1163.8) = 1.33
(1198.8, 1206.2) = 1.25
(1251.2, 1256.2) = 1.25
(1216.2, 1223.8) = 1.28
